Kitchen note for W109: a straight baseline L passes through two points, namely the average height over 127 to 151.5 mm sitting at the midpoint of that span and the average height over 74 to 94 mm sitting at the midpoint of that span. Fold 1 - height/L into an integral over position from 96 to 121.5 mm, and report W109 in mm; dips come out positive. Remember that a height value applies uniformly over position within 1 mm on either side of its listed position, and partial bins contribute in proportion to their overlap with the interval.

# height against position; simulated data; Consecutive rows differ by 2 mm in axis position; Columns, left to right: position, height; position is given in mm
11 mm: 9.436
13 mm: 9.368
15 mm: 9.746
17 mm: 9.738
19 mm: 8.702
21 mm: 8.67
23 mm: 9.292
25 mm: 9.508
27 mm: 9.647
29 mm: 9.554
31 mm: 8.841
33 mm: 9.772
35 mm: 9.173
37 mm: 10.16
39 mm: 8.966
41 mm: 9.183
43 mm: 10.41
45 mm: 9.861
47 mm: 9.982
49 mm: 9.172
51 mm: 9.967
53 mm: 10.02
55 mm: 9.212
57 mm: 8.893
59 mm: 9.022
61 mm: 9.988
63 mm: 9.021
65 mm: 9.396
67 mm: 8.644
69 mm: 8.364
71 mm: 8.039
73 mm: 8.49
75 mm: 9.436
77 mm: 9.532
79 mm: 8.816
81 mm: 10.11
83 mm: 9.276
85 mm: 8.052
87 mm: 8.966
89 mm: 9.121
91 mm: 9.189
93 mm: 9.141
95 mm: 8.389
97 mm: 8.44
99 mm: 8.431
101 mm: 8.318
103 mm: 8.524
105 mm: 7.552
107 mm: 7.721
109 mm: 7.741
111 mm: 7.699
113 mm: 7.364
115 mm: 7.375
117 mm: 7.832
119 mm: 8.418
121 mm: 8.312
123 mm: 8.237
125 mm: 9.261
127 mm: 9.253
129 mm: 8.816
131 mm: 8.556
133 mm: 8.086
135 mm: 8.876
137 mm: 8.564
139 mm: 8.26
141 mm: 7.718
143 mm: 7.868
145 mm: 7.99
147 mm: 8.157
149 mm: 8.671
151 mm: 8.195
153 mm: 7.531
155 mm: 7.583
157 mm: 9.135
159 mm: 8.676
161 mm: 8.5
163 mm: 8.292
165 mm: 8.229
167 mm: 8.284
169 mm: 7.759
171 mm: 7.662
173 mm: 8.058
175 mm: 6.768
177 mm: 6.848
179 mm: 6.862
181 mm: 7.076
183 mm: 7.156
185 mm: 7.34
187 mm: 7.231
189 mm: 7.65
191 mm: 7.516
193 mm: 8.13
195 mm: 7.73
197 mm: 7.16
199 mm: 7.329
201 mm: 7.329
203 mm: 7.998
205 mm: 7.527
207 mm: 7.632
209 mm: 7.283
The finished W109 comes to 2.40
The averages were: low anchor 9.16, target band 7.97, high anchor 8.35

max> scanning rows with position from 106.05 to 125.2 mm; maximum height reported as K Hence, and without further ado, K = 9.261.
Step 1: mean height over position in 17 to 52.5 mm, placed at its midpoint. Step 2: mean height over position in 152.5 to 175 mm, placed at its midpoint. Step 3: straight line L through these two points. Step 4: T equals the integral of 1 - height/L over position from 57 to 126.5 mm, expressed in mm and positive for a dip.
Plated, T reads 2.1 mm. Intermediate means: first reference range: 9.48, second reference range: 8.11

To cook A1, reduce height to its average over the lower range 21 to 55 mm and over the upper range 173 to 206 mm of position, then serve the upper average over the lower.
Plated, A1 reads 0.77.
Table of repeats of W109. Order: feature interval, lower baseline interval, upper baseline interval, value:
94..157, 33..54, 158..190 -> 1.5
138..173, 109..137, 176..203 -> -1.4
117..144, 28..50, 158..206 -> -0.4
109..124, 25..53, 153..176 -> 1.3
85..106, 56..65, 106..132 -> 0.1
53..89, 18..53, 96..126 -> -0.9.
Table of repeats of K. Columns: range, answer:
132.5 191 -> 9.135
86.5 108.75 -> 9.189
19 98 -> 10.41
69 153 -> 10.11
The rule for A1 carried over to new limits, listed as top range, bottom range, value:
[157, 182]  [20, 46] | 0.82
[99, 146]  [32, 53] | 0.85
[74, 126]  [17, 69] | 0.91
